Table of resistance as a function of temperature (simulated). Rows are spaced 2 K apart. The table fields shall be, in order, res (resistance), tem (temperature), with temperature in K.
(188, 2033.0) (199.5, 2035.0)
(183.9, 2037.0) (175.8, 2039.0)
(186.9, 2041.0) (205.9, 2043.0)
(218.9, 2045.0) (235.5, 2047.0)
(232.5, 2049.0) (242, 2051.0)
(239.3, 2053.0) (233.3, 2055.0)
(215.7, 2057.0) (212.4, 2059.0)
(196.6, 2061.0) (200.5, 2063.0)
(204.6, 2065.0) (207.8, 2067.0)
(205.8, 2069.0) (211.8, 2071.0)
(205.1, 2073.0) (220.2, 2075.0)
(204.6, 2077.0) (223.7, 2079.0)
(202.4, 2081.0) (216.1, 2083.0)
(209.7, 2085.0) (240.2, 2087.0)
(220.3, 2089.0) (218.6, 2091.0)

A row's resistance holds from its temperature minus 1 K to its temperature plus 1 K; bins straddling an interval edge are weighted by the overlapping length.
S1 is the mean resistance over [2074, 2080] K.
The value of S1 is 216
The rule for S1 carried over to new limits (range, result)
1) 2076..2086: 211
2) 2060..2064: 199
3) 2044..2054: 234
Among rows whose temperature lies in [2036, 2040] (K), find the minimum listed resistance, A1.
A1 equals 175.8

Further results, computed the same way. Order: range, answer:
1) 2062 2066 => 200.5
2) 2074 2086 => 202.4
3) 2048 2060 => 212.4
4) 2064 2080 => 204.6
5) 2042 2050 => 205.9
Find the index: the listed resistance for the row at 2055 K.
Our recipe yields 233.3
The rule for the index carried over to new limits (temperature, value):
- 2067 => 207.8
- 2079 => 223.7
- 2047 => 235.5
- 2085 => 209.7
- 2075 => 220.2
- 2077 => 204.6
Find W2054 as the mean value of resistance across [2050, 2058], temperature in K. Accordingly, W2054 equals 233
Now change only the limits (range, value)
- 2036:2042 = 182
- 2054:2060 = 220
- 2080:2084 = 209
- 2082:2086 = 213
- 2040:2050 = 216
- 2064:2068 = 206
